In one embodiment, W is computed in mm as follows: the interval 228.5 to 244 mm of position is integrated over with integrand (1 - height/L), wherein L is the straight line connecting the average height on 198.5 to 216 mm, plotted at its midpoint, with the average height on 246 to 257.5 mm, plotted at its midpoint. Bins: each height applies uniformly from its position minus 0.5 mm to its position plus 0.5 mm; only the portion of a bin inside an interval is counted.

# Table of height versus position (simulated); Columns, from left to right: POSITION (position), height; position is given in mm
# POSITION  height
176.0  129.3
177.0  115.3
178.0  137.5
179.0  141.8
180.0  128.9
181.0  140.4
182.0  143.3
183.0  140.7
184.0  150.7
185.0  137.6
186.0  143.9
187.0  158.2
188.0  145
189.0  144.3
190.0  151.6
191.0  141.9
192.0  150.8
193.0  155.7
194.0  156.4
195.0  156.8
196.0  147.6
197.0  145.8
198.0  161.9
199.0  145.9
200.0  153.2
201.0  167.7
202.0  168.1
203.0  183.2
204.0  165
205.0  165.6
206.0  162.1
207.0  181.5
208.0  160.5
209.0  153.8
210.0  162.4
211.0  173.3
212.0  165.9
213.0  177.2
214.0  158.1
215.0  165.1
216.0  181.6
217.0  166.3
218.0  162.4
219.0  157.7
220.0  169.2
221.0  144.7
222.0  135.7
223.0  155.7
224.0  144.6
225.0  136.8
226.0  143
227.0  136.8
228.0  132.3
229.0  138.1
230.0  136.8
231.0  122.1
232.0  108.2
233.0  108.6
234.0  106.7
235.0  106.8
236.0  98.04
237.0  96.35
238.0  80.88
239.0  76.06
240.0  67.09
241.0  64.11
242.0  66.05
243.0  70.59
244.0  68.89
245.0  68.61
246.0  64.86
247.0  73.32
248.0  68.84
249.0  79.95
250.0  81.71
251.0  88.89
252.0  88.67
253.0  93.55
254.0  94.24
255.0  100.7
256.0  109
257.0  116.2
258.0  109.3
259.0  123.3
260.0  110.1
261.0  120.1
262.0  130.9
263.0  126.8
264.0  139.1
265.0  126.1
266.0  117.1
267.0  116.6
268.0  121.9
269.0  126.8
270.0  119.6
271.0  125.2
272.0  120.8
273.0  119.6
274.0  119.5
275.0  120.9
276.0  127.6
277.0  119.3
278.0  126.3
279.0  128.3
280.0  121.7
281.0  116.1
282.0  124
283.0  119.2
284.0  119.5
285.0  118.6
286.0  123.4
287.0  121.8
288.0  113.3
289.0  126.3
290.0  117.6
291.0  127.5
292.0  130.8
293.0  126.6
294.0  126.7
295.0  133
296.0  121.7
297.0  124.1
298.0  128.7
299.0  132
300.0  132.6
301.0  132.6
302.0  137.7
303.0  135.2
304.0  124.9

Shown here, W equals 2.9 mm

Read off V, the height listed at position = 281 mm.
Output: 116.1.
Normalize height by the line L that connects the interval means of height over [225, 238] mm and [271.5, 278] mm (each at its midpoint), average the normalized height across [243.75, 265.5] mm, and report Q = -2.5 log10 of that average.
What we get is 0.206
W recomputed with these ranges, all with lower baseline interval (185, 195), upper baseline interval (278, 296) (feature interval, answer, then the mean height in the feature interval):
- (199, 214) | -2.18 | 166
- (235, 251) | 6.95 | 76.4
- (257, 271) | 0.80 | 122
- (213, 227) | -1.40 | 156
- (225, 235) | 0.96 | 125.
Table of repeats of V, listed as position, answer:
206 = 162.1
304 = 124.9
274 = 119.5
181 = 140.4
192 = 150.8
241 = 64.11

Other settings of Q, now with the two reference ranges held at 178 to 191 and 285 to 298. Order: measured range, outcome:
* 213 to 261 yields 0.19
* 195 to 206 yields -0.14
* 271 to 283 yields 0.04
